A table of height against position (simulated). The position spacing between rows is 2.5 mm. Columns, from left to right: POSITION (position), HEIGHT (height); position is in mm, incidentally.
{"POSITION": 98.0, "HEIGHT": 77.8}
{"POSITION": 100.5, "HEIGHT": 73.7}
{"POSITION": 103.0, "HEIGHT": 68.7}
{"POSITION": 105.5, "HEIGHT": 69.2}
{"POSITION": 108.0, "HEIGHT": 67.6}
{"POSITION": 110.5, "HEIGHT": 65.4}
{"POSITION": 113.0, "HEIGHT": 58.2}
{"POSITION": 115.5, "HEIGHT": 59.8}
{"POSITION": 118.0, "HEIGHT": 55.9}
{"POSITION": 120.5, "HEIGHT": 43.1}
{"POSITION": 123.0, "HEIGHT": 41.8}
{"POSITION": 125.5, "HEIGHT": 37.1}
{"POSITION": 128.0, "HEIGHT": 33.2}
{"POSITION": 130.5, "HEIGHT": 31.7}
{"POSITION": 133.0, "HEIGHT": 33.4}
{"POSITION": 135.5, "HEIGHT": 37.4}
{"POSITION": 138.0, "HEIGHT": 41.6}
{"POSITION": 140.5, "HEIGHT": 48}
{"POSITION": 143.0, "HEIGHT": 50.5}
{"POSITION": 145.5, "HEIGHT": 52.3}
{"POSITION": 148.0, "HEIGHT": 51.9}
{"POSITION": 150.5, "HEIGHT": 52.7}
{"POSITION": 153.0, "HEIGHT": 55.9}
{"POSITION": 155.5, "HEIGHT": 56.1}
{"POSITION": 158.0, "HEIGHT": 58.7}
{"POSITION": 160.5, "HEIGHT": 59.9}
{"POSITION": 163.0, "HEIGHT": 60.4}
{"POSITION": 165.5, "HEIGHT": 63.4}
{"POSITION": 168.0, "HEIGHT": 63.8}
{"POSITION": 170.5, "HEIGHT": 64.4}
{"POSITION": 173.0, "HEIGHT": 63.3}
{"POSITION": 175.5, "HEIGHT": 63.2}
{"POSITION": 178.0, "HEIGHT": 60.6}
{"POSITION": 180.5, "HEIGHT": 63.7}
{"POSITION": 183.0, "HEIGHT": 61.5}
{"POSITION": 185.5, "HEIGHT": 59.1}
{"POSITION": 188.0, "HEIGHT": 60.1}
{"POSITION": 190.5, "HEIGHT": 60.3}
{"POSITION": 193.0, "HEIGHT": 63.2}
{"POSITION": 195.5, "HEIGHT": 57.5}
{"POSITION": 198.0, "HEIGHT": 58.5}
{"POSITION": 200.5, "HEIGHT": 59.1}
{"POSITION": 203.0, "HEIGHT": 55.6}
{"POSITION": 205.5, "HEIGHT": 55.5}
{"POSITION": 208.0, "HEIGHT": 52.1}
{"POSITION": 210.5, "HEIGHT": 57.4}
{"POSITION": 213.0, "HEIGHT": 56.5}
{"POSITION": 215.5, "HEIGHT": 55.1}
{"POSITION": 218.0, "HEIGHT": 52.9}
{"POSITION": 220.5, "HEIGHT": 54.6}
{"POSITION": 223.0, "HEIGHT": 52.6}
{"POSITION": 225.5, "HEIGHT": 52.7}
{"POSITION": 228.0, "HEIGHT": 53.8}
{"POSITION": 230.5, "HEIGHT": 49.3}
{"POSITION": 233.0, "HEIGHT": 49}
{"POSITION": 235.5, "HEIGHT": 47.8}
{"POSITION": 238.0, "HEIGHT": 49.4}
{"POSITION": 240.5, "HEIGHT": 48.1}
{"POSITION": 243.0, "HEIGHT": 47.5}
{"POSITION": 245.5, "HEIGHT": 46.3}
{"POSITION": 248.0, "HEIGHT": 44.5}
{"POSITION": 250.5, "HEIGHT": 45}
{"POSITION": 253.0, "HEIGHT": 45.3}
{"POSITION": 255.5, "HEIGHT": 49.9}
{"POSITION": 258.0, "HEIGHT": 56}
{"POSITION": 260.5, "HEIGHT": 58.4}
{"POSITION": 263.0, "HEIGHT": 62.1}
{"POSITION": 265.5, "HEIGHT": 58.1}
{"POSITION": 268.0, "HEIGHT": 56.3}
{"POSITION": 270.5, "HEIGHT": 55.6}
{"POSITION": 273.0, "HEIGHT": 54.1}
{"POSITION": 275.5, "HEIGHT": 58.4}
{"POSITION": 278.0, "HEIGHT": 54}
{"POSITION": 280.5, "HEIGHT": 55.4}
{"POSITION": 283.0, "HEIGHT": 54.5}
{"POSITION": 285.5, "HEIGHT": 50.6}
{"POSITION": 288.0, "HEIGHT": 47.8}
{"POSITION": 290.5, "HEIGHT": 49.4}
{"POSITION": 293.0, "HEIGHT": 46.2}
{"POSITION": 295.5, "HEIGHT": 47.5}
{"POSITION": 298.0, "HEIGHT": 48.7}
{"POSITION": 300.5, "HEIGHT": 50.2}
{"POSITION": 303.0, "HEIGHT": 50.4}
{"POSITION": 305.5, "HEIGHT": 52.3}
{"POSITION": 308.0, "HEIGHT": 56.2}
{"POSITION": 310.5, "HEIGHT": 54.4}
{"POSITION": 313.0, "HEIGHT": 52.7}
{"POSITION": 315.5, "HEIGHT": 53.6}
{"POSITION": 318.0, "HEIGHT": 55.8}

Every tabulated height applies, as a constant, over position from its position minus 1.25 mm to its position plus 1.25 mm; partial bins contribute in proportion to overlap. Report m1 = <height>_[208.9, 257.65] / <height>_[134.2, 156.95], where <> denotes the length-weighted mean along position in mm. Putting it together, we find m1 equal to 1.0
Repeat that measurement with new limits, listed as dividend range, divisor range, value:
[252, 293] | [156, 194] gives 0.88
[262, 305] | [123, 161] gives 1.14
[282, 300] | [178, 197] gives 0.81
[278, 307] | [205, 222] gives 0.92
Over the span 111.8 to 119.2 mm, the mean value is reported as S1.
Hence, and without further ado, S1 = 58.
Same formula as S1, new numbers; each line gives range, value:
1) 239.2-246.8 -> 47.3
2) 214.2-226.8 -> 53.6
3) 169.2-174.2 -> 63.9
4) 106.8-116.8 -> 62.7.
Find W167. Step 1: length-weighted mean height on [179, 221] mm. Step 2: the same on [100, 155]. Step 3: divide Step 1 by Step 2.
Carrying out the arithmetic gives 1.1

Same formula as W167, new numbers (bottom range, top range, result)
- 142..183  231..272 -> 0.87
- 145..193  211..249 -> 0.85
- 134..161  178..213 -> 1.15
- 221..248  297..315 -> 1.05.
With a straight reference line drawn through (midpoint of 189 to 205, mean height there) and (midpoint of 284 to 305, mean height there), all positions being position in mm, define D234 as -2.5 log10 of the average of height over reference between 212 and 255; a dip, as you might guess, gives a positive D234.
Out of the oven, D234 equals 0.109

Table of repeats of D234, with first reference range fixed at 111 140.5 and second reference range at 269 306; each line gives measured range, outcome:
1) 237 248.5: 0.05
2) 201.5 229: -0.13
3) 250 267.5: -0.08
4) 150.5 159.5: -0.24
